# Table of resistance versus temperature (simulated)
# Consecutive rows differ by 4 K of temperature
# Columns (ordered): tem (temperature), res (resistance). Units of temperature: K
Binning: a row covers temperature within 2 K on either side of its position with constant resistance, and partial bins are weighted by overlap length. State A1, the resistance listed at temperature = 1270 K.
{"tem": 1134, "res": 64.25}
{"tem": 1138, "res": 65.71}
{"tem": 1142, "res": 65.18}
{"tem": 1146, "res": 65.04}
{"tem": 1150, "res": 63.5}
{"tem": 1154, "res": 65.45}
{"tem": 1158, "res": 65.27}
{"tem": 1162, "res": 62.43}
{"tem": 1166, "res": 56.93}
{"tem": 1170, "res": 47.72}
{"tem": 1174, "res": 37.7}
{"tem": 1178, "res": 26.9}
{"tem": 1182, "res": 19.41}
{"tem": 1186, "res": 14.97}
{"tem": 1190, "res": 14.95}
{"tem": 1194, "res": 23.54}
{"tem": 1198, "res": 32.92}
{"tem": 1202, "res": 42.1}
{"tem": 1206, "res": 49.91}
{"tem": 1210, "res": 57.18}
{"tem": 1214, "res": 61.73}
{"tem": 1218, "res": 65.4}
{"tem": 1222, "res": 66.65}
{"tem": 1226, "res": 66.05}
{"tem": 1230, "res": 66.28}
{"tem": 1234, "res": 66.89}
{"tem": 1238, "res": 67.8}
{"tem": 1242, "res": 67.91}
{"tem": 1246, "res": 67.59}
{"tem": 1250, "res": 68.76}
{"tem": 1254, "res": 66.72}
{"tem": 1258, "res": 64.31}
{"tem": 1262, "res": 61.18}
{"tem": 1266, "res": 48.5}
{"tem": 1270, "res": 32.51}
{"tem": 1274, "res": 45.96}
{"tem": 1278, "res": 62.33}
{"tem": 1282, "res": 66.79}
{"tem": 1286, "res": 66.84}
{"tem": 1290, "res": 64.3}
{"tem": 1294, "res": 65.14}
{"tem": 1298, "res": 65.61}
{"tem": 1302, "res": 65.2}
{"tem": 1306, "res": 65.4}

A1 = 32.51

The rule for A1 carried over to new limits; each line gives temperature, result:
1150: 63.5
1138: 65.71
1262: 61.18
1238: 67.8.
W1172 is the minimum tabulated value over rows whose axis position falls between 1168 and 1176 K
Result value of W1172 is 37.7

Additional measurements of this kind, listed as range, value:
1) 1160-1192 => 14.95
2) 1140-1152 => 63.5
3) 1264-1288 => 32.51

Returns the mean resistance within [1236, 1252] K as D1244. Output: 68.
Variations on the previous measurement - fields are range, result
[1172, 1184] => 28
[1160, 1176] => 51.2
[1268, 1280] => 46.9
